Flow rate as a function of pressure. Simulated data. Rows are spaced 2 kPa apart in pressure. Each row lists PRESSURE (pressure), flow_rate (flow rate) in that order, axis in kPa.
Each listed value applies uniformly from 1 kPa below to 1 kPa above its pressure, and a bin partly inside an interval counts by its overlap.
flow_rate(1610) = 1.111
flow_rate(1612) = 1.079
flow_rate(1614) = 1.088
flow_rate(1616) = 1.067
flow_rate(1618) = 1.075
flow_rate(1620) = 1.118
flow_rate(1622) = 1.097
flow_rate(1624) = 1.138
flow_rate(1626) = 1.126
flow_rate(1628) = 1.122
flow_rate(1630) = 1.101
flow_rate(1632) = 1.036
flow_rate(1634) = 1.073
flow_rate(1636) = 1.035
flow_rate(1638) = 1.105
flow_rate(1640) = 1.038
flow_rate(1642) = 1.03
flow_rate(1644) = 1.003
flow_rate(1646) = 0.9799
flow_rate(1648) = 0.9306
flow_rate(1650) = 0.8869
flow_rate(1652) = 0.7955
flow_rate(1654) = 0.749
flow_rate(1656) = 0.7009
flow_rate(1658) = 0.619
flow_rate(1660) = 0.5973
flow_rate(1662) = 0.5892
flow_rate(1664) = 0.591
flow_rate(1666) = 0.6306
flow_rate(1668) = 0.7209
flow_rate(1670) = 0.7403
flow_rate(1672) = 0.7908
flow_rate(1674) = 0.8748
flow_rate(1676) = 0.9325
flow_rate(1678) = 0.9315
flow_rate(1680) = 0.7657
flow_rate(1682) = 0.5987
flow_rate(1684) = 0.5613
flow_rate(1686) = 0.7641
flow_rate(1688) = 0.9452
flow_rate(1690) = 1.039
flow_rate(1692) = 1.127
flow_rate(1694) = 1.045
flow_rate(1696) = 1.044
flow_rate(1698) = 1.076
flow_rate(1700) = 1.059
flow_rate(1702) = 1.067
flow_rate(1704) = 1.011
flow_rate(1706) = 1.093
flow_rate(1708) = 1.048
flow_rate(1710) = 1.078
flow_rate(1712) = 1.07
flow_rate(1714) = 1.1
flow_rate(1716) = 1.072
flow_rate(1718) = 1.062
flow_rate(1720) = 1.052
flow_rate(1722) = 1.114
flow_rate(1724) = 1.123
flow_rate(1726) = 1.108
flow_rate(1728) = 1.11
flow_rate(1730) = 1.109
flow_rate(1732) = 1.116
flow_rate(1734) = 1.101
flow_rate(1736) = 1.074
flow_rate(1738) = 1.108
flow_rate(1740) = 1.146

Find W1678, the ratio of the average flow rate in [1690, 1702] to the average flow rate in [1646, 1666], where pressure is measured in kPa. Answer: 1.5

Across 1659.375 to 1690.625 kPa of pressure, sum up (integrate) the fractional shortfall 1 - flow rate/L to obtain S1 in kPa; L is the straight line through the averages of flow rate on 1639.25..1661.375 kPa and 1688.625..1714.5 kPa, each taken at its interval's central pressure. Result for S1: 6.5 kPa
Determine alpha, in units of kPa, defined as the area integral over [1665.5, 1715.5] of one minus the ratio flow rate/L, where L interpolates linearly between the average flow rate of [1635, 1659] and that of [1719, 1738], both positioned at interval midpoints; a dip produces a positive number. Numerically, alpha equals 4.2 kPa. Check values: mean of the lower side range 0.906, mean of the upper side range 1.1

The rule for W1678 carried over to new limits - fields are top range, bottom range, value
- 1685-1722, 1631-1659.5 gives 1.13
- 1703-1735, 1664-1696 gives 1.31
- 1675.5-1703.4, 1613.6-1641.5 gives 0.85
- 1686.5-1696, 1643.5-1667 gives 1.37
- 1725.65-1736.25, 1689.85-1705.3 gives 1.04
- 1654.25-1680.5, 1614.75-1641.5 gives 0.67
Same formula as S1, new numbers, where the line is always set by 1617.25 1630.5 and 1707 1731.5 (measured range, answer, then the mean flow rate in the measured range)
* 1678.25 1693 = 3.53 kPa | 0.834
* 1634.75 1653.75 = 2.34 kPa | 0.97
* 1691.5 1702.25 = 0.26 kPa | 1.07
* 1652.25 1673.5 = 8.10 kPa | 0.682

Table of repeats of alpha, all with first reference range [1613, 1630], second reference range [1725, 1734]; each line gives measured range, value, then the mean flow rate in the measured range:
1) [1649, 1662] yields 4.6 kPa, 0.714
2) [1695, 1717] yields 0.9 kPa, 1.07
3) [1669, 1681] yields 2.9 kPa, 0.839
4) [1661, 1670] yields 3.8 kPa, 0.645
